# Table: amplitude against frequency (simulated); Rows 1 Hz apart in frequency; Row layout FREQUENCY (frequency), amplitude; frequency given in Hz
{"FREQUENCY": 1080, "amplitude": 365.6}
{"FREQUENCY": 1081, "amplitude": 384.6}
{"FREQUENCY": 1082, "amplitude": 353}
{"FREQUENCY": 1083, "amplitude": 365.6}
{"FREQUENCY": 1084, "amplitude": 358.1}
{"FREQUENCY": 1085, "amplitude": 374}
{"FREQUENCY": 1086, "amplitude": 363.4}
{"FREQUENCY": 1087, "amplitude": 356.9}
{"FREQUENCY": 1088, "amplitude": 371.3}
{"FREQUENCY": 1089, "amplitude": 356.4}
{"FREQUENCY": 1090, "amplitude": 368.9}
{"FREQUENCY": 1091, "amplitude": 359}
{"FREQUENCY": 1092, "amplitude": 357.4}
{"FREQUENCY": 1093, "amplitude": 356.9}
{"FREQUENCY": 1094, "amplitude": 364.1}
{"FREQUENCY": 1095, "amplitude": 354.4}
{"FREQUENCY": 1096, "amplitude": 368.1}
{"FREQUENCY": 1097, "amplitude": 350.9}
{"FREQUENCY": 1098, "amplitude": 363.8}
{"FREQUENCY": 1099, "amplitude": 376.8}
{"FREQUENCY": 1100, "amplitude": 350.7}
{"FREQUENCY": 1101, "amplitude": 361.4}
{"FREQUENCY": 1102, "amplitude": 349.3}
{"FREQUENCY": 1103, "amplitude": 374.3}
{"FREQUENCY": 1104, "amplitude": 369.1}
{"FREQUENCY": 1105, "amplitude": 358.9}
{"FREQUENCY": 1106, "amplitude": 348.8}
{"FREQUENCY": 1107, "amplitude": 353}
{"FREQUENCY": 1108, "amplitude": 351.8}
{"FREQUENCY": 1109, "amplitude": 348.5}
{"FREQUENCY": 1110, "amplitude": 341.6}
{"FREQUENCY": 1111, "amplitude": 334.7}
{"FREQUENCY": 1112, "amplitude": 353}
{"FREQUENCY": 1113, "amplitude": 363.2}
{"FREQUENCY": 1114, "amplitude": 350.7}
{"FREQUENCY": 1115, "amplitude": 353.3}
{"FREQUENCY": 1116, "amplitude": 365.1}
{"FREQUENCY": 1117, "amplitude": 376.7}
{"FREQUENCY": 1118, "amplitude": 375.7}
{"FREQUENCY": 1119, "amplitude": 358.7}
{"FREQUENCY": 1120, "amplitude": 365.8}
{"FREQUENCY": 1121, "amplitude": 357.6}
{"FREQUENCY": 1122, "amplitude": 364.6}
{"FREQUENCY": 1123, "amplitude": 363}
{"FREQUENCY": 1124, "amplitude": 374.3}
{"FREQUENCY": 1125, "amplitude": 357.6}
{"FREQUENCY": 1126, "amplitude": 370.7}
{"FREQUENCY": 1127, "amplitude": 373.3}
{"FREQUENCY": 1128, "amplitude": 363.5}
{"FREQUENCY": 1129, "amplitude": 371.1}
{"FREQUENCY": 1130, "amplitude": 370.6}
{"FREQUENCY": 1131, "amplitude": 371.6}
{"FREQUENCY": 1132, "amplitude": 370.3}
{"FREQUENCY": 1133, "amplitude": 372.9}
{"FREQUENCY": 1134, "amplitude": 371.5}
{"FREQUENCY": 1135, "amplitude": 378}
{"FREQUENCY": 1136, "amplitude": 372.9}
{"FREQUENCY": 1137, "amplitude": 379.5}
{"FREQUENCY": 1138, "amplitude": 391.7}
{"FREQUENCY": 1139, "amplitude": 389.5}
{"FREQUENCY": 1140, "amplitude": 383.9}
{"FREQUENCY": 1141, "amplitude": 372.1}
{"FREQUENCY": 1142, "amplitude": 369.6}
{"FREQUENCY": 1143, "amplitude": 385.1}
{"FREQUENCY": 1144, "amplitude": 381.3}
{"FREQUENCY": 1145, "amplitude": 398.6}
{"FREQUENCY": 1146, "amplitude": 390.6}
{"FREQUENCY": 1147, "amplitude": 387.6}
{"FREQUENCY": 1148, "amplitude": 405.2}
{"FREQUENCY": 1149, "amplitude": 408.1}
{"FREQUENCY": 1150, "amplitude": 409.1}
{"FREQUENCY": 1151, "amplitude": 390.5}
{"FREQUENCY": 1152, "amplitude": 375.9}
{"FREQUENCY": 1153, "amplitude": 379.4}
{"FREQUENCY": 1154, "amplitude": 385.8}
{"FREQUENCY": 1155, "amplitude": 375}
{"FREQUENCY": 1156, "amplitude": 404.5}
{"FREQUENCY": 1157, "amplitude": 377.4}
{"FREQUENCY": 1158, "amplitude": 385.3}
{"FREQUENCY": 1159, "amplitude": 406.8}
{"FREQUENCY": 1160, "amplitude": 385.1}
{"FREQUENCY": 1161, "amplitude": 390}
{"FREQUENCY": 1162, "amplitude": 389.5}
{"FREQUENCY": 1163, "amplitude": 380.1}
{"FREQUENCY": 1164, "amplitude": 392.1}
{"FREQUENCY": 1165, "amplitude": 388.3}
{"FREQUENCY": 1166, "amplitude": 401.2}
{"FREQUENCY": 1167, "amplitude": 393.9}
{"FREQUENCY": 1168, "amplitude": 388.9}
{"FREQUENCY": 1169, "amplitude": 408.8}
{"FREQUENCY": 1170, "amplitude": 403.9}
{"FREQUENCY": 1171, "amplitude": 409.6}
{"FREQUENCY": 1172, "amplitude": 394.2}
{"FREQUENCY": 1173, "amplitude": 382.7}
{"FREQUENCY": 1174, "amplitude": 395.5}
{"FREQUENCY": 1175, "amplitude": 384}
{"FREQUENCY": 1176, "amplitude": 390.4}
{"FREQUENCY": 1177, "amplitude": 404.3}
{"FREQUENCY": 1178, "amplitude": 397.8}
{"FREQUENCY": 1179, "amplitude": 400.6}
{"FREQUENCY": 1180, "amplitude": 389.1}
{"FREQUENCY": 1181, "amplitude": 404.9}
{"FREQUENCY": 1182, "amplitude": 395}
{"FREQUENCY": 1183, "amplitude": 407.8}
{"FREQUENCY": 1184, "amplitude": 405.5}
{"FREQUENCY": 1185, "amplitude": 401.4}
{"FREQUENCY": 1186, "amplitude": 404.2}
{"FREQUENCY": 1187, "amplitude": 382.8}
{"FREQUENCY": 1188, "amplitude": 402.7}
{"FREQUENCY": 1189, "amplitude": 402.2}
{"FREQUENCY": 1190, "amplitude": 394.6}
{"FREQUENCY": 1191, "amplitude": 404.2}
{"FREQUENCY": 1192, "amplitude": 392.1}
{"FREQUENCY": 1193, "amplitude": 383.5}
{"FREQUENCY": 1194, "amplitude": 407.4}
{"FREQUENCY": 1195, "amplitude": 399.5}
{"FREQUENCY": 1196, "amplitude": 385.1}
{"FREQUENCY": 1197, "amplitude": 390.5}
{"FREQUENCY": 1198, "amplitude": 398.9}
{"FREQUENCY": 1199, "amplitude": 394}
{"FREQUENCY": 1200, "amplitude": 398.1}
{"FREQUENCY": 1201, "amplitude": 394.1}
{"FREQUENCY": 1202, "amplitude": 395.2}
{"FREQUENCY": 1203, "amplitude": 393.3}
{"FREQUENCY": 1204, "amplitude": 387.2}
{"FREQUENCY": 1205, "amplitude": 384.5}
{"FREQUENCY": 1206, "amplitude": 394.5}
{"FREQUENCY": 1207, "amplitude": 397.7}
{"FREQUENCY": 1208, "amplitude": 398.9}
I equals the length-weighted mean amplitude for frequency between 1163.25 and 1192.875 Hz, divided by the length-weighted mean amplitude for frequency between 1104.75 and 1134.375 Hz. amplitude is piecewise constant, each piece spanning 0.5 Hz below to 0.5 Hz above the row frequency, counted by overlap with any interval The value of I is 1.10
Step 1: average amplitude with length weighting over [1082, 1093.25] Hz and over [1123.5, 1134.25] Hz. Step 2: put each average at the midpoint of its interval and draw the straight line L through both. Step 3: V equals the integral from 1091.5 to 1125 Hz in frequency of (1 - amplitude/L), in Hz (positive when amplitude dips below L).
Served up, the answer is 0.6 Hz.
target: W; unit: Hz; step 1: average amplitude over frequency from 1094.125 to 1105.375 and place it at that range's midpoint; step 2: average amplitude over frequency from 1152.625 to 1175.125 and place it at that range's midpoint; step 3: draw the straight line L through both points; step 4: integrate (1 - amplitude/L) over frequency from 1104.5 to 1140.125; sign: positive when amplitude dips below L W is 0.7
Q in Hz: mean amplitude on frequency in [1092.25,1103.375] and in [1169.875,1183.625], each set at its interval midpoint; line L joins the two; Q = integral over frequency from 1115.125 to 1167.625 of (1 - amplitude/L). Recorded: 0.0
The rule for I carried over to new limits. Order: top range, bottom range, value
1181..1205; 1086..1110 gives 1.10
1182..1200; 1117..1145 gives 1.07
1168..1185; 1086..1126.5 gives 1.11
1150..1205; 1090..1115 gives 1.10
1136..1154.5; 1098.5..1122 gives 1.08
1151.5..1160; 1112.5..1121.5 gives 1.06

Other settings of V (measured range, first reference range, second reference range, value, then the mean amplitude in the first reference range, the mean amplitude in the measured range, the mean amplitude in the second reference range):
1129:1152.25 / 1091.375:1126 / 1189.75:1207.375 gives -0.7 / 359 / 384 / 394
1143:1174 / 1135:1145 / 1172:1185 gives -0.3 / 381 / 392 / 397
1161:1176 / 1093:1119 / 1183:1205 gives -0.3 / 358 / 394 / 396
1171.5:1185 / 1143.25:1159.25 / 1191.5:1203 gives -0.1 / 391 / 396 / 394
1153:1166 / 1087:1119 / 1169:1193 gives 0.0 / 359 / 388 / 398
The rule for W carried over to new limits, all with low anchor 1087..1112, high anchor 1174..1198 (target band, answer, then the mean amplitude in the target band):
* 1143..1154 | -0.35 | 392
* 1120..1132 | 0.09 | 367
